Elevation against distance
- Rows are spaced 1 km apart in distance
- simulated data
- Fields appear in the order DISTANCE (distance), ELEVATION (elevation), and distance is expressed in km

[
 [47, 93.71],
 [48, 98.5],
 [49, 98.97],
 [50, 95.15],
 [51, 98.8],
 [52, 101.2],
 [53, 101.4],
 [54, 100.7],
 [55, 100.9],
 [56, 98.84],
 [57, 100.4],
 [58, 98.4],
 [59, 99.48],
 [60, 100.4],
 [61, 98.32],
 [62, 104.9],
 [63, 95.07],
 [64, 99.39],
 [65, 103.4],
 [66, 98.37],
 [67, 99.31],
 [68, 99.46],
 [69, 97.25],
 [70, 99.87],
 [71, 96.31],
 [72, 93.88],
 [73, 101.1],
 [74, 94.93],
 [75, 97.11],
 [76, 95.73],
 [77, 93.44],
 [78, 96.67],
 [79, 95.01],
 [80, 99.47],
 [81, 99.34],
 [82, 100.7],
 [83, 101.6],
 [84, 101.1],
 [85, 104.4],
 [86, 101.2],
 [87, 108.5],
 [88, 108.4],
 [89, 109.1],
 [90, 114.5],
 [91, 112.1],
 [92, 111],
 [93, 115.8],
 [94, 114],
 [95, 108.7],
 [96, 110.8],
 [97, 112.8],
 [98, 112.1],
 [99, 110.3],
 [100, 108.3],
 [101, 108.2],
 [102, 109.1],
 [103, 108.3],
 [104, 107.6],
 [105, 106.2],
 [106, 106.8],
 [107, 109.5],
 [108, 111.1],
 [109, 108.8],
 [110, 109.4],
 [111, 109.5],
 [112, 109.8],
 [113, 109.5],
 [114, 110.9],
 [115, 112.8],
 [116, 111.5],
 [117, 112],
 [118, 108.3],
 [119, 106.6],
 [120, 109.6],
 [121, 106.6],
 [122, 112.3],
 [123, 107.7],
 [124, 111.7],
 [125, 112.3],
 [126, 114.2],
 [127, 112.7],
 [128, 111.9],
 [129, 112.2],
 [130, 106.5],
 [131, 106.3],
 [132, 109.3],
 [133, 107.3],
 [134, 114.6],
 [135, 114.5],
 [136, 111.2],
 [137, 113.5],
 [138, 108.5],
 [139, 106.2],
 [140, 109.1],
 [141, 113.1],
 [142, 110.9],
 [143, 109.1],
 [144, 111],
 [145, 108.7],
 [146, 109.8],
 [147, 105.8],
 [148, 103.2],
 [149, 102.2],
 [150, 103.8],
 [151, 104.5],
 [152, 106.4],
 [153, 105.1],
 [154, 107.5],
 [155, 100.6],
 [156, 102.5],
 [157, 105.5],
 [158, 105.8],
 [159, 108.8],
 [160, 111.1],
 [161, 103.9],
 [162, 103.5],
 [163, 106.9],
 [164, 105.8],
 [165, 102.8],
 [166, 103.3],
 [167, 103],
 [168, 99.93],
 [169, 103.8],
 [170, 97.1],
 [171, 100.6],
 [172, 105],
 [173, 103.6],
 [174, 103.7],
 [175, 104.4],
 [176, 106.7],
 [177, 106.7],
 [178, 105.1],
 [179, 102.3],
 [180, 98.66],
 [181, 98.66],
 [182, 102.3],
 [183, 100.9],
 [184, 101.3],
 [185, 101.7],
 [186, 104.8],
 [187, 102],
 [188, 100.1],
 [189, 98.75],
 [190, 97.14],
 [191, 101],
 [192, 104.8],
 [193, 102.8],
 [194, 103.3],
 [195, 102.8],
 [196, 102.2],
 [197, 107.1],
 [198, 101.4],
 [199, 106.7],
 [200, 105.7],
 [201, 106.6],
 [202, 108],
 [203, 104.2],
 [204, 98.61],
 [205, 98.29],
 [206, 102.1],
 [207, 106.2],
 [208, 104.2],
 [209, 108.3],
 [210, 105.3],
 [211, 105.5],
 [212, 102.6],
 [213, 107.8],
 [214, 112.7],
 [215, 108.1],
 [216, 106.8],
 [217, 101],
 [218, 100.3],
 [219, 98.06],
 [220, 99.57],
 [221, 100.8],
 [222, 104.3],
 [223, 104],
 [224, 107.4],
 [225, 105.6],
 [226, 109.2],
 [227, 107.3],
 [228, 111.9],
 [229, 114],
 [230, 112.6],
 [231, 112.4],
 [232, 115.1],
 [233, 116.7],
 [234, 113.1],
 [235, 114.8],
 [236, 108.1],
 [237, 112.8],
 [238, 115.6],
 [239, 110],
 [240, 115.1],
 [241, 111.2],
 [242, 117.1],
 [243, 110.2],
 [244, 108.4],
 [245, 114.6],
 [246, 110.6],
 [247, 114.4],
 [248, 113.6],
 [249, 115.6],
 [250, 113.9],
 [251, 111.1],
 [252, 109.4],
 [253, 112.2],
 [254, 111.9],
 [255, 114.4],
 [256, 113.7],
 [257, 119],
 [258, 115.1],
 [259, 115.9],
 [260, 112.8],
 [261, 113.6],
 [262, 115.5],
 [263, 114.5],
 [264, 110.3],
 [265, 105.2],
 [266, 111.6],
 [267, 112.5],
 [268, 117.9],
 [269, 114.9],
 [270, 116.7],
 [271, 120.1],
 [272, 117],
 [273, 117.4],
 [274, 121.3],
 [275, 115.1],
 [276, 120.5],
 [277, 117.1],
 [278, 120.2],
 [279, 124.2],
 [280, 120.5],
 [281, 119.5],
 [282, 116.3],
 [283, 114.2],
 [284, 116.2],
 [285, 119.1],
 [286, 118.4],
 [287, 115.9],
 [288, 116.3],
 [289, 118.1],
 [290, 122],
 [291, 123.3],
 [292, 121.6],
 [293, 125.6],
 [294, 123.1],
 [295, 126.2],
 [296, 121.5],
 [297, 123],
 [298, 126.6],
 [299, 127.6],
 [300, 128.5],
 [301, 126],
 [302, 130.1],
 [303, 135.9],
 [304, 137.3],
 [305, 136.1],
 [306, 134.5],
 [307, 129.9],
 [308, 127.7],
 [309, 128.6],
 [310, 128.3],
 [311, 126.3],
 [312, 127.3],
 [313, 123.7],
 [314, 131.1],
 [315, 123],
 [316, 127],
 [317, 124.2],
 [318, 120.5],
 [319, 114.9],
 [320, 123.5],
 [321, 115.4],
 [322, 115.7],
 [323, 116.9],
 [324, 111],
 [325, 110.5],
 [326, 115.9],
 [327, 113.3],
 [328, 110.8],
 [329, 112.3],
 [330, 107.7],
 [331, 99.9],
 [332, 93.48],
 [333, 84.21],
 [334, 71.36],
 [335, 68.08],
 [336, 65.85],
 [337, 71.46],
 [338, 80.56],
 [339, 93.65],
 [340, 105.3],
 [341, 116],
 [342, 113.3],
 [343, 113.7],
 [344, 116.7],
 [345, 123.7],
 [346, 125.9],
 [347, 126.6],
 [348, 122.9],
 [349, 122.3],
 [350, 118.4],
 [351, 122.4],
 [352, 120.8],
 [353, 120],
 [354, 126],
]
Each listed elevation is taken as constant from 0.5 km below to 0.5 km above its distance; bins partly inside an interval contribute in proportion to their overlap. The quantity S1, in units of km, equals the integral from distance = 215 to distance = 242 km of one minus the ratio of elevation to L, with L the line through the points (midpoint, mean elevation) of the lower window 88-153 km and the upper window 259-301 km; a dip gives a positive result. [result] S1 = 1.6 km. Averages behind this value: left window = 110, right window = 119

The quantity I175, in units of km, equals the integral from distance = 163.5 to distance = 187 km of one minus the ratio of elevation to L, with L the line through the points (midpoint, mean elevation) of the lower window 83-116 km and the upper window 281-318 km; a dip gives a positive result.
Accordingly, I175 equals 2.6 km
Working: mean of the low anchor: 109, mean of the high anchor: 125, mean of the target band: 103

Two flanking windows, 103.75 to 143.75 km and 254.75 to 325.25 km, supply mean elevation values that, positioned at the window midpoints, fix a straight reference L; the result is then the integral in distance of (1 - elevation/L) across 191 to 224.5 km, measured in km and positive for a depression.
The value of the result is 3.28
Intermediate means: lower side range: 110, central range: 104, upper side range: 121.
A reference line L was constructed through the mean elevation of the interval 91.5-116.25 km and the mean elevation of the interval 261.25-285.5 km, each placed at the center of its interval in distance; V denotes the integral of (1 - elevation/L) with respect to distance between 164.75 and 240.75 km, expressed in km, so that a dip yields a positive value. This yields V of 5.8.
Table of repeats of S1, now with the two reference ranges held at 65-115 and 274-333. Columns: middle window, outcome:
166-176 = 0.8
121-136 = -0.4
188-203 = 1.3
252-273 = 0.6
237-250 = 0.4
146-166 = 0.9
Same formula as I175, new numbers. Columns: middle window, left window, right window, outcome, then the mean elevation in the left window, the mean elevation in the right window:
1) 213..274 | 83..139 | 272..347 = 1.4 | 110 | 116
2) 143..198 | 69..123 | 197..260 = 2.1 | 106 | 109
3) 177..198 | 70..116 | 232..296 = 1.8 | 106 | 116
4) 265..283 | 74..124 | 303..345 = -1.0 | 107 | 112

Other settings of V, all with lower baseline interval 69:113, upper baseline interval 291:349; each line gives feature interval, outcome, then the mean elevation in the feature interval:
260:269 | 0.0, 113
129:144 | -0.4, 110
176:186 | 0.7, 102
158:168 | 0.3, 105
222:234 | 0.1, 110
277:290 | -0.5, 118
